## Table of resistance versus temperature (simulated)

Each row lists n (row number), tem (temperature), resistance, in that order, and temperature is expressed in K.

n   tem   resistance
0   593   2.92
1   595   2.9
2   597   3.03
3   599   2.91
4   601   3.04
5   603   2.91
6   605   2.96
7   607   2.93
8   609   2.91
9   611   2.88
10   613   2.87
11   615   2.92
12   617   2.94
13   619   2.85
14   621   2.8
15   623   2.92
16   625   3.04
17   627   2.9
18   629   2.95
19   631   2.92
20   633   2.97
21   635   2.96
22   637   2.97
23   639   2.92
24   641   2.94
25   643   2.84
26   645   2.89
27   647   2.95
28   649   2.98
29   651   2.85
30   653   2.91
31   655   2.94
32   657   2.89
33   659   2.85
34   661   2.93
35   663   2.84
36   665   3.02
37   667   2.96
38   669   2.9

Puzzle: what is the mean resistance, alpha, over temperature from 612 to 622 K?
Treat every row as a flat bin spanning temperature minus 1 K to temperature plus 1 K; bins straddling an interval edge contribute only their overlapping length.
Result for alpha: 2.88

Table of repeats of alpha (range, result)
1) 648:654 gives 2.91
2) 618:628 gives 2.9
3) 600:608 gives 2.96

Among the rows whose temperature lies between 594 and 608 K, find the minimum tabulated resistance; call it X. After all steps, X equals 2.9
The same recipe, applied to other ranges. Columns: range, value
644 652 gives 2.85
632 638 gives 2.96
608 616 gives 2.87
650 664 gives 2.84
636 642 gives 2.92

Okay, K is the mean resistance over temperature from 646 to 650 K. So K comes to 2.96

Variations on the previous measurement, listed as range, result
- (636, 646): 2.91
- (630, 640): 2.95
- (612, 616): 2.9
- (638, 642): 2.93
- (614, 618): 2.93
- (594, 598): 2.96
